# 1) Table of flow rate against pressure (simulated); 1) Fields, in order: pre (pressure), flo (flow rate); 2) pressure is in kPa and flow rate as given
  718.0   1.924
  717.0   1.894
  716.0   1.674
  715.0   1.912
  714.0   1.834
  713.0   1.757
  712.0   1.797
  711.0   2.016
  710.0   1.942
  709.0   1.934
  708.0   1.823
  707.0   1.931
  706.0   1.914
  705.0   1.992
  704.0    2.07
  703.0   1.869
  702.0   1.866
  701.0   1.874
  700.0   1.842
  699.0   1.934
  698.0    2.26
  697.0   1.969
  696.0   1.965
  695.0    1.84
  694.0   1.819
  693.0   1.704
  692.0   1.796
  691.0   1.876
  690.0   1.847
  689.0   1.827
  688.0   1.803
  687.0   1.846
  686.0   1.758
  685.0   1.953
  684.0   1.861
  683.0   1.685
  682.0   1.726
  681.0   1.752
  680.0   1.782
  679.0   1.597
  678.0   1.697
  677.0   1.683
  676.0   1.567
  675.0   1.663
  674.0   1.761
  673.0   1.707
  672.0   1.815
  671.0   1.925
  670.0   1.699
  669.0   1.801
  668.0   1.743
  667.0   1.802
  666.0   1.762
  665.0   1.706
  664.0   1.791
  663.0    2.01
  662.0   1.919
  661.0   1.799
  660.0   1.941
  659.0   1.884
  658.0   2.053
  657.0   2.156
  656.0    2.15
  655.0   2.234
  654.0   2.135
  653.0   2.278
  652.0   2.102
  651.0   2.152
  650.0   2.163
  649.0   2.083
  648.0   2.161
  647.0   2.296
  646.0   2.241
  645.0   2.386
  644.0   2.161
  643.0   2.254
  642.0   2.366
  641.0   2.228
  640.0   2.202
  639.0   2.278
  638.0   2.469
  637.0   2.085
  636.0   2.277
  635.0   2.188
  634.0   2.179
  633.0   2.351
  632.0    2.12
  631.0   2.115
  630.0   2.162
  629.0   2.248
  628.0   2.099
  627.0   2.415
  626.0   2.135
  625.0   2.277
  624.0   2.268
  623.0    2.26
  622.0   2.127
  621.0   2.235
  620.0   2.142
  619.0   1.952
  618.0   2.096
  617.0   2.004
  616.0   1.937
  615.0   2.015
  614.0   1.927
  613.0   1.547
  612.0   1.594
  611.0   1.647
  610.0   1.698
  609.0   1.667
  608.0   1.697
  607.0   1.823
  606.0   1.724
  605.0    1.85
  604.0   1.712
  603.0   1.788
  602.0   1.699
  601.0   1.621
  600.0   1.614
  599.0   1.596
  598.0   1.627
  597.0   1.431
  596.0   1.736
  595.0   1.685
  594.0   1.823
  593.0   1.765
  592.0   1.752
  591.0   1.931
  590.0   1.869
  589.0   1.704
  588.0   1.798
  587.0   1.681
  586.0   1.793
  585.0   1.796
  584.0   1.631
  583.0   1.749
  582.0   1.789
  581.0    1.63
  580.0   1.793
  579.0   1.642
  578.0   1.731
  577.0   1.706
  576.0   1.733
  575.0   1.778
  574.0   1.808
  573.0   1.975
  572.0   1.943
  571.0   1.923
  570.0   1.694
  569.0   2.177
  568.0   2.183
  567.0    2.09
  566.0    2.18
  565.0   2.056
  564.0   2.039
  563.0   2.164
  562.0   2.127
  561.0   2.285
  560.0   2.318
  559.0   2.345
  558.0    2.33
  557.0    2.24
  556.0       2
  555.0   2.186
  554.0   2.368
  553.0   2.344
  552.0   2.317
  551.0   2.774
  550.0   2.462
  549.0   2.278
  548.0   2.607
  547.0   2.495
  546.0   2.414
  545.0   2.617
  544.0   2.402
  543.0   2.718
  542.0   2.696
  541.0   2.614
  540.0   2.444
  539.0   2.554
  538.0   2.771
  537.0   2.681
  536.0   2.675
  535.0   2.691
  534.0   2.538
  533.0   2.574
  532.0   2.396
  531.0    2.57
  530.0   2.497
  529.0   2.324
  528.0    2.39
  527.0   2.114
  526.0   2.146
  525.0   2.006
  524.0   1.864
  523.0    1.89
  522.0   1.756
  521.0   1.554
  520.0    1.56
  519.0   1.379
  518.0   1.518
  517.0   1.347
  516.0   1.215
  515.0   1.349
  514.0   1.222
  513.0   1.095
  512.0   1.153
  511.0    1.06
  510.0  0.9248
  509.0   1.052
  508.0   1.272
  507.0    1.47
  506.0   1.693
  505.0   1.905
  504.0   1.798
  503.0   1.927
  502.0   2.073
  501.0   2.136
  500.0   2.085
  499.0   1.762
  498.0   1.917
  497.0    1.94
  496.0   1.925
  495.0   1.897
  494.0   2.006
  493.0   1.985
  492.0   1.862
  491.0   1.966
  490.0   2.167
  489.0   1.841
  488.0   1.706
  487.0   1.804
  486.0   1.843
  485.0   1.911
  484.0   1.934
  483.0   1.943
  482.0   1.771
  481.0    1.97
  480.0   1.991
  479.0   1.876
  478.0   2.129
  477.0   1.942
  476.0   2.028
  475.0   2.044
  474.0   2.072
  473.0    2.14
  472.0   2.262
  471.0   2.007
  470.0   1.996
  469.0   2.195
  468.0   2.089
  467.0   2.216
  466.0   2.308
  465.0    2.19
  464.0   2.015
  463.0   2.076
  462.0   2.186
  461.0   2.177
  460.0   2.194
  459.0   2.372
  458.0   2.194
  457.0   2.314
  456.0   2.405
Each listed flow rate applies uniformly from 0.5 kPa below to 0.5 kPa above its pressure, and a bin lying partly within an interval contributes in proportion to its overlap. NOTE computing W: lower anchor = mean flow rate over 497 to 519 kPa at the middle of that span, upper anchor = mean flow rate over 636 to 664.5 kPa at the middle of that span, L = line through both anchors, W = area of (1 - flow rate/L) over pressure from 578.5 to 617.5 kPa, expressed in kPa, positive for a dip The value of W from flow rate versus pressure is 3.7 kPa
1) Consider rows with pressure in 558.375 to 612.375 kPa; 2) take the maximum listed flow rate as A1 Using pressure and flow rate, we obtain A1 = 2.345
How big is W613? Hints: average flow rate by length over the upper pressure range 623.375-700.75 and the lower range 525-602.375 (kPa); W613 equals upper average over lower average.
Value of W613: 0.94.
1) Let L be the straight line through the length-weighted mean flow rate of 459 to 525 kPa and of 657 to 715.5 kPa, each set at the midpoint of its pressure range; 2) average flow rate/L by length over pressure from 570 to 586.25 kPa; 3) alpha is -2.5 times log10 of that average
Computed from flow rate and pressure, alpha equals 0.04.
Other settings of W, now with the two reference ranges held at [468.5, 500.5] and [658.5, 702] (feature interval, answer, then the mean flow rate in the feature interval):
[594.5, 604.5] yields 1.20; 1.65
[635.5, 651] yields -3.34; 2.24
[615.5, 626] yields -1.52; 2.13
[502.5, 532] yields 4.11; 1.67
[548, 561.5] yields -3.00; 2.34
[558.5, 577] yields -1.31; 2.04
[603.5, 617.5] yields 0.70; 1.77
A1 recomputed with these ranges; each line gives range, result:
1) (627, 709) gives 2.469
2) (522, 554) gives 2.774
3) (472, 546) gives 2.771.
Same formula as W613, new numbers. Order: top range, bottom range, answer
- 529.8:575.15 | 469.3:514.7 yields 1.29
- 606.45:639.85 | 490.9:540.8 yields 1.08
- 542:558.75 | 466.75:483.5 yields 1.19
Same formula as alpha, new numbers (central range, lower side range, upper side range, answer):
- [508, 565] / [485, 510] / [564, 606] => -0.167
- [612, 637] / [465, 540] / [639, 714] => -0.100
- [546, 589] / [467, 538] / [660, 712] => -0.092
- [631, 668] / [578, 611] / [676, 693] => -0.205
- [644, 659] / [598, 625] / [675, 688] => -0.210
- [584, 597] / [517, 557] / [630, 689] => 0.225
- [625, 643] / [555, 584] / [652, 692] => -0.177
